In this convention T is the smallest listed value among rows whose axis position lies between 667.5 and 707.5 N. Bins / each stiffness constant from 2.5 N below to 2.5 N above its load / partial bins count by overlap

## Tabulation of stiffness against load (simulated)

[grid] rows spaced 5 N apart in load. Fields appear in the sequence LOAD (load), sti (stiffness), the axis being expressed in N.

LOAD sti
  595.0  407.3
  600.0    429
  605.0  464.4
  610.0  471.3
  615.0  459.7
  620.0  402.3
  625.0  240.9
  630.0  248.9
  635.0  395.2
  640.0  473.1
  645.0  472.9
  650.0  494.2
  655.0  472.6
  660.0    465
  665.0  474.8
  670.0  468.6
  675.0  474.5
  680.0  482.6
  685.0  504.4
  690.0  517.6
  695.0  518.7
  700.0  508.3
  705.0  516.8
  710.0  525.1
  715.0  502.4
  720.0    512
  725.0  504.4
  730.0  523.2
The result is 468.6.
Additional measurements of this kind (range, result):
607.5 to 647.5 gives 240.9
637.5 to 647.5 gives 472.9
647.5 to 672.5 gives 465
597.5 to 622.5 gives 402.3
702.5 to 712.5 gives 516.8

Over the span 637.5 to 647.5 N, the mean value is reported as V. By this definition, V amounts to 473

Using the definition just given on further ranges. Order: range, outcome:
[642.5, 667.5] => 476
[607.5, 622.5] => 444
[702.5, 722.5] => 514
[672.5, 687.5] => 487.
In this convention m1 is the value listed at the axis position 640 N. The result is 473.1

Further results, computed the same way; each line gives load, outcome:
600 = 429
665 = 474.8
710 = 525.1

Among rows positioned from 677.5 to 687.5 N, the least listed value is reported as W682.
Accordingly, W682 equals 482.6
